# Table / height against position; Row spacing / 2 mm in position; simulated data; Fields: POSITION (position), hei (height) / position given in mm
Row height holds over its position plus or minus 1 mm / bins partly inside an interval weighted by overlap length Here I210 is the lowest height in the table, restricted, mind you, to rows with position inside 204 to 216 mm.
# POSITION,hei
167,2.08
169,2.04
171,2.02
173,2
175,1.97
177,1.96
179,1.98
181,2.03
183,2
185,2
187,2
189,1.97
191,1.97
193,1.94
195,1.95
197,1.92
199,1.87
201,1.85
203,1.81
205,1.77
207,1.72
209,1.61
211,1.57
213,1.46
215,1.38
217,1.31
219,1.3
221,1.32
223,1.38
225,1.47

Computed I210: 1.38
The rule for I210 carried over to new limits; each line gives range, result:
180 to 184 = 2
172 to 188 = 1.96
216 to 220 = 1.3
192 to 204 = 1.81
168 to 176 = 1.97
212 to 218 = 1.31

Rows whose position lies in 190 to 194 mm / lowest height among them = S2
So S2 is 1.94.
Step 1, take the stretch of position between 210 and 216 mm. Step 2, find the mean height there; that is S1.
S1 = 1.47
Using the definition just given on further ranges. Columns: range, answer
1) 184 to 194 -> 1.98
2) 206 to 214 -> 1.59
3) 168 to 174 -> 2.02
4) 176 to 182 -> 1.99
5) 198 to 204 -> 1.84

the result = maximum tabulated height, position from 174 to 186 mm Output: 2.03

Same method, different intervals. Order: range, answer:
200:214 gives 1.85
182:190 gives 2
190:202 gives 1.97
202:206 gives 1.81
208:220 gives 1.61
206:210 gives 1.72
